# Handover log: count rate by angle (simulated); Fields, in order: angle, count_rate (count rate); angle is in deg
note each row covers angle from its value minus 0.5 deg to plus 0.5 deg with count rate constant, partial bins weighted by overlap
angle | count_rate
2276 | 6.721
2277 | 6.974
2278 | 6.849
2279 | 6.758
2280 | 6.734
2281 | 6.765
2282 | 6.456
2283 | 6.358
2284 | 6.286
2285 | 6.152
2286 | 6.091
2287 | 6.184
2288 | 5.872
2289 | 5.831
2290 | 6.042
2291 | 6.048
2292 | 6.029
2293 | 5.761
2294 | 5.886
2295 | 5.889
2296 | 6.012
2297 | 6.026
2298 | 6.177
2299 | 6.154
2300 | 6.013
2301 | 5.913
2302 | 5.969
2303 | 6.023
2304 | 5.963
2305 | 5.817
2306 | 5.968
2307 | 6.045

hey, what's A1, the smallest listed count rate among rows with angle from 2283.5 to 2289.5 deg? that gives 5.831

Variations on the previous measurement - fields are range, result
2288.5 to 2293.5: 5.761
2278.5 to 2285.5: 6.152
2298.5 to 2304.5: 5.913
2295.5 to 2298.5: 6.012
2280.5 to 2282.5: 6.456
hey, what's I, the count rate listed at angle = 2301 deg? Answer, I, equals 5.913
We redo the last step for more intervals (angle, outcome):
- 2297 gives 6.026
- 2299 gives 6.154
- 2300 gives 6.013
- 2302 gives 5.969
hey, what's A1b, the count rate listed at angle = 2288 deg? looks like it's 5.872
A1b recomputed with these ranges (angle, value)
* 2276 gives 6.721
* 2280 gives 6.734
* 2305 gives 5.817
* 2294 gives 5.886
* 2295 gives 5.889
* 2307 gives 6.045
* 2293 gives 5.761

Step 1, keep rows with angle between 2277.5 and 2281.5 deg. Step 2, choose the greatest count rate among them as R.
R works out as 6.849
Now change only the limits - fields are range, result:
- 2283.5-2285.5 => 6.286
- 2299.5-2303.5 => 6.023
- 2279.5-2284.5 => 6.765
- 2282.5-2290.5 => 6.358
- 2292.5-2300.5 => 6.177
